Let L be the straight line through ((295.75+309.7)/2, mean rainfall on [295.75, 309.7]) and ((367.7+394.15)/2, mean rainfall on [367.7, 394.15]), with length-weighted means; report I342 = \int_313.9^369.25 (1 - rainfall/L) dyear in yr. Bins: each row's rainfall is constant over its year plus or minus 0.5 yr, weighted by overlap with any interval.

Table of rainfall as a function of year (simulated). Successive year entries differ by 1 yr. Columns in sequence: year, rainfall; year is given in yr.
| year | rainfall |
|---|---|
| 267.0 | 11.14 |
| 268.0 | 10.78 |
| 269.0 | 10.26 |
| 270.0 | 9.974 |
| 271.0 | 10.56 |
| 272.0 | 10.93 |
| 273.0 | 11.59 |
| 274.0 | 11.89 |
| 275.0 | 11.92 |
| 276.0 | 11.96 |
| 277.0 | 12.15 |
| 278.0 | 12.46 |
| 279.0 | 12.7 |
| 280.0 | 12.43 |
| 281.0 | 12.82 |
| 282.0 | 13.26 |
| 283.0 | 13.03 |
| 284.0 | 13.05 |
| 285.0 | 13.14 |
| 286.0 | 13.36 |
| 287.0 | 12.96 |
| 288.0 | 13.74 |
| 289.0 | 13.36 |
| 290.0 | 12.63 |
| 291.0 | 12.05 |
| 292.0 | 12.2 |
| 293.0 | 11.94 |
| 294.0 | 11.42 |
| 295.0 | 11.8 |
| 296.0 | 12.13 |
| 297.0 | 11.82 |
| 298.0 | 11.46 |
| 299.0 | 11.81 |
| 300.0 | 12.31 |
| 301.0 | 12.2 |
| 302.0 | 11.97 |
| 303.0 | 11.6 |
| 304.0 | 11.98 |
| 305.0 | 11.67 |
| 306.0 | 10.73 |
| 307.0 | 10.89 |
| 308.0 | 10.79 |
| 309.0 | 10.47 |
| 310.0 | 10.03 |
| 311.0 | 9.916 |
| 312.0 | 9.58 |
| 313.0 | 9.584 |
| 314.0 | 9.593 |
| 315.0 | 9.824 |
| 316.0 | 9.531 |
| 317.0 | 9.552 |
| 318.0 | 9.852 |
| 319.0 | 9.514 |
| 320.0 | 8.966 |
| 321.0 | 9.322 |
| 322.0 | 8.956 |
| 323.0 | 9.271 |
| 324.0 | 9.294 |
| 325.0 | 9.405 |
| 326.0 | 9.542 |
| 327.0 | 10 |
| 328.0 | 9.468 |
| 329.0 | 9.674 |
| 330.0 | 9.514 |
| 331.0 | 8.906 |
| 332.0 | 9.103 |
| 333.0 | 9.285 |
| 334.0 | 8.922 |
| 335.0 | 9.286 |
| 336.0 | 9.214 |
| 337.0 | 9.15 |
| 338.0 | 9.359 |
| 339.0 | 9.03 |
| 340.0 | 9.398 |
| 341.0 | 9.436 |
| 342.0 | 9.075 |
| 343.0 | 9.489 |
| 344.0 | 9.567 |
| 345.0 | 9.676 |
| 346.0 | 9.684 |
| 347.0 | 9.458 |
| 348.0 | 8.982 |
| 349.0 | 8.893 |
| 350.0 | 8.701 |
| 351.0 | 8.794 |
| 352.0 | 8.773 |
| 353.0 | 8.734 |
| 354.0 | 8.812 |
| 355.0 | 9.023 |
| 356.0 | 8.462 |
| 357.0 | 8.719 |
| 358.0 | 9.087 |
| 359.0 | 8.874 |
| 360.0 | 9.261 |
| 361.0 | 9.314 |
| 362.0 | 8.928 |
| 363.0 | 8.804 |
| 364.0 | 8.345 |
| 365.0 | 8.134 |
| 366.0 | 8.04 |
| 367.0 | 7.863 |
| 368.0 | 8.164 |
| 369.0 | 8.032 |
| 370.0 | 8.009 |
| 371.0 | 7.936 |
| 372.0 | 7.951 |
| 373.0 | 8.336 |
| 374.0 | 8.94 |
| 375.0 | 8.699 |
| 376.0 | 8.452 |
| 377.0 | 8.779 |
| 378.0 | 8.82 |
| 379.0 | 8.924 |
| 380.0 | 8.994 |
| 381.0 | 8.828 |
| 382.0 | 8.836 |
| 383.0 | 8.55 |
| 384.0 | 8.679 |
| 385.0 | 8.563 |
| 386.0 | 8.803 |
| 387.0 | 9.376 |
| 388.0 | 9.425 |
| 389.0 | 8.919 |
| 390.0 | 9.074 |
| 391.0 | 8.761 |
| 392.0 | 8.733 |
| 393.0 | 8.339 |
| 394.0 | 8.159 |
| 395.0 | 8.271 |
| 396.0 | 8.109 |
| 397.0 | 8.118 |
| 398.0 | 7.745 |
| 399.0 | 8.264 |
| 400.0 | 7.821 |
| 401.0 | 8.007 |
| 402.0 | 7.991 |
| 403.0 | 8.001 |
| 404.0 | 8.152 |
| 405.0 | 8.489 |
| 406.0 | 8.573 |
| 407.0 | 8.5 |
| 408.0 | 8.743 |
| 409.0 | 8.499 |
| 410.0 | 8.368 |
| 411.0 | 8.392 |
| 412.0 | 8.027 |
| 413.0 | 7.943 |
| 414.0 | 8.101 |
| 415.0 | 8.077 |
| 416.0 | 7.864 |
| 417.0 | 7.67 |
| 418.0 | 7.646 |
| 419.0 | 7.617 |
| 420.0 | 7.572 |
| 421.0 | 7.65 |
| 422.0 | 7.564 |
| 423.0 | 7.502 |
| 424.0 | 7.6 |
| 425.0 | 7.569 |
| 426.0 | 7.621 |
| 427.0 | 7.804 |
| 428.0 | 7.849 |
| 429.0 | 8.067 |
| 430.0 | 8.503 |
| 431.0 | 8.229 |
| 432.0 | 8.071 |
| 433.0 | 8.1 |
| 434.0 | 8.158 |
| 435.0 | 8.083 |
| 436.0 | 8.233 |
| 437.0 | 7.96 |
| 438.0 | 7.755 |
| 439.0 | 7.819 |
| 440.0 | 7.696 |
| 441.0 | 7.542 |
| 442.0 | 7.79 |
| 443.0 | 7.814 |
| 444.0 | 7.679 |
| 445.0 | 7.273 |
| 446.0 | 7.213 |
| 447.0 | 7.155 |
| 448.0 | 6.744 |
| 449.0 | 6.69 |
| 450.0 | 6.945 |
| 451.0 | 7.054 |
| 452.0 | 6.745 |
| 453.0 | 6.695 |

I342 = 5.3 yr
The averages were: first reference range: 11.5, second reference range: 8.64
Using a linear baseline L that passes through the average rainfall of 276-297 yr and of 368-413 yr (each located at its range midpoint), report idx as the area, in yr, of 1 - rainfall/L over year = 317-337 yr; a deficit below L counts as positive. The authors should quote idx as 2.99 yr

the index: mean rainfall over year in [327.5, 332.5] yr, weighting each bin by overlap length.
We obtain 9.33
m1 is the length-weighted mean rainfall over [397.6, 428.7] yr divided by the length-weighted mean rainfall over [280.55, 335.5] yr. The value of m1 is 0.73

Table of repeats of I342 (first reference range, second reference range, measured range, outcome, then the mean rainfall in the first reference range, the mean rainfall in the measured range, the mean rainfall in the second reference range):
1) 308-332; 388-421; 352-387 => 0.6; 9.57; 8.62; 8.21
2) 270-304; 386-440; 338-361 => 2.5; 12.2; 9.1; 8.14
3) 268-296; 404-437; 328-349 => 2.4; 12.2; 9.3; 8.02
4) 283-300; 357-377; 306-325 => 2.5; 12.4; 9.74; 8.5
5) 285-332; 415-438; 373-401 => 0.7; 10.8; 8.61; 7.86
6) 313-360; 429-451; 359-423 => 0.4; 9.25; 8.37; 7.68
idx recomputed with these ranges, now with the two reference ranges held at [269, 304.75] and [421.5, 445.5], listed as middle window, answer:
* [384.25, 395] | 0.4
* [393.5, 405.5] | 1.0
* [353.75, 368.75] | 2.0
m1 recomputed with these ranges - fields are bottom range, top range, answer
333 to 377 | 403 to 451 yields 0.89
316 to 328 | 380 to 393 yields 0.94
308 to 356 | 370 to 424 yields 0.89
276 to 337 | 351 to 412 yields 0.78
